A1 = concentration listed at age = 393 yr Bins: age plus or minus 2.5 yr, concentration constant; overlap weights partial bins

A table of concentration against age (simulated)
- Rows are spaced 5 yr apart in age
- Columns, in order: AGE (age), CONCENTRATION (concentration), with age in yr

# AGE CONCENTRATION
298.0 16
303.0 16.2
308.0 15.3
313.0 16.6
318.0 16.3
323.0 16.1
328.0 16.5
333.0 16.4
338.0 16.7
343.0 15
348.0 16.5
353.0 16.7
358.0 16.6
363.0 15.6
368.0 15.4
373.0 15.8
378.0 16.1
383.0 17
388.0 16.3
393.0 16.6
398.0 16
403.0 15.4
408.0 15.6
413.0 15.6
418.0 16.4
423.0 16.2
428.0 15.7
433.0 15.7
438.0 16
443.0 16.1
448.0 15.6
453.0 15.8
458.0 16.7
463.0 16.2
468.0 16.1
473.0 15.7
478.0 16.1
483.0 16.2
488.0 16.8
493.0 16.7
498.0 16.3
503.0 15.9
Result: 16.6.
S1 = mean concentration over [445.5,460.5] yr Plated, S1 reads 16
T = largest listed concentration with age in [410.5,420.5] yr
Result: 16.4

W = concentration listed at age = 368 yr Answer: 15.4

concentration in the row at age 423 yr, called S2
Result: 16.2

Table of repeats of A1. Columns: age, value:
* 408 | 15.6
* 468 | 16.1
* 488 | 16.8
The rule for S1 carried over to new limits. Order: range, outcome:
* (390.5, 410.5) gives 15.9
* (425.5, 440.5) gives 15.8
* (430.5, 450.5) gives 15.8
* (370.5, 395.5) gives 16.4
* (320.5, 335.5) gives 16.3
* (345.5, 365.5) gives 16.4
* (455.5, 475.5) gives 16.2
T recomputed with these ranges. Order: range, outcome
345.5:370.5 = 16.7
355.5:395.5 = 17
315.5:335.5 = 16.5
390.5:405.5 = 16.6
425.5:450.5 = 16.1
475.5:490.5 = 16.8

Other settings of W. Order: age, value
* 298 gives 16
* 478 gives 16.1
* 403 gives 15.4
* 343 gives 15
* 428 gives 15.7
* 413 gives 15.6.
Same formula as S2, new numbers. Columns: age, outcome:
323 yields 16.1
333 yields 16.4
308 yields 15.3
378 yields 16.1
